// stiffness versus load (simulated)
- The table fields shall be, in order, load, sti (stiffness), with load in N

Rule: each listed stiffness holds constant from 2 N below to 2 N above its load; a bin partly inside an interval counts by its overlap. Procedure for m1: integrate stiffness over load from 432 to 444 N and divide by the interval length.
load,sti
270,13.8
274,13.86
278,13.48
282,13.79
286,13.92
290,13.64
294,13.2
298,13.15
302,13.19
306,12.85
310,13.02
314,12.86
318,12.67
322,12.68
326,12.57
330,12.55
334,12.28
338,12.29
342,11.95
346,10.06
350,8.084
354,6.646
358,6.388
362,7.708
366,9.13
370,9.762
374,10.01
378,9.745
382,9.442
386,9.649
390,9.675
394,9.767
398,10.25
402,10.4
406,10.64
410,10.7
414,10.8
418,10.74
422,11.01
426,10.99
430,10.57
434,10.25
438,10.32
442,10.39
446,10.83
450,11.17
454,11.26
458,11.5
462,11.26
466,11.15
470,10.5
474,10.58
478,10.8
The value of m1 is 10.3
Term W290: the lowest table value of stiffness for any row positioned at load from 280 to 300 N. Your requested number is 13.15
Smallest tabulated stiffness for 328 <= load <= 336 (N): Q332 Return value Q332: 12.28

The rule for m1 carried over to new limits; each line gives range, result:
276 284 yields 13.6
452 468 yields 11.3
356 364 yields 7.05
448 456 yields 11.2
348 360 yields 7.04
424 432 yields 10.8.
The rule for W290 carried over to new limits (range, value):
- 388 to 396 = 9.675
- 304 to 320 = 12.67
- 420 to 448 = 10.25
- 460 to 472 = 10.5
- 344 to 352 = 8.084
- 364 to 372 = 9.13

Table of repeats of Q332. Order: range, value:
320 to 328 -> 12.57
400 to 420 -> 10.4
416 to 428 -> 10.74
